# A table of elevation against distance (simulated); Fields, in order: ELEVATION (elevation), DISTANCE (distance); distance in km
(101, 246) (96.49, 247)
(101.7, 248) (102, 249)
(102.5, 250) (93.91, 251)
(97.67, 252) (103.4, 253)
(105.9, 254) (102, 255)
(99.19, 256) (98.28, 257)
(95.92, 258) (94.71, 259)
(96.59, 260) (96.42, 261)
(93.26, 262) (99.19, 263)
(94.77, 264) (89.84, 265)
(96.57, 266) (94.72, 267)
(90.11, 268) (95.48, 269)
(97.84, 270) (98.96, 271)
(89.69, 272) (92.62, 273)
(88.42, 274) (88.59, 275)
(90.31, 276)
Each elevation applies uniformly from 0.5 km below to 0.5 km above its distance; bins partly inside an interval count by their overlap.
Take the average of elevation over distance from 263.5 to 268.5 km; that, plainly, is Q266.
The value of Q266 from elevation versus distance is 93.2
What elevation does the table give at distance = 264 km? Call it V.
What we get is 94.77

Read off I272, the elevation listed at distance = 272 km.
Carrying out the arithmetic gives 89.69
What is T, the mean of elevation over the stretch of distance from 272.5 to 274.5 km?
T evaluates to 90.5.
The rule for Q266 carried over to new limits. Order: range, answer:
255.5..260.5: 96.9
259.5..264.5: 96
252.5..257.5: 102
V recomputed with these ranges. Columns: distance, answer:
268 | 90.11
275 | 88.59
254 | 105.9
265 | 89.84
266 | 96.57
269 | 95.48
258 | 95.92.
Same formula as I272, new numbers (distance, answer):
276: 90.31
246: 101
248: 101.7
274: 88.42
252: 97.67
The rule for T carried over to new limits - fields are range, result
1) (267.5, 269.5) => 92.8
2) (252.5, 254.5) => 105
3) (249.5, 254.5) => 101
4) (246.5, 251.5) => 99.3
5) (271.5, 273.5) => 91.2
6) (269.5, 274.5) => 93.5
